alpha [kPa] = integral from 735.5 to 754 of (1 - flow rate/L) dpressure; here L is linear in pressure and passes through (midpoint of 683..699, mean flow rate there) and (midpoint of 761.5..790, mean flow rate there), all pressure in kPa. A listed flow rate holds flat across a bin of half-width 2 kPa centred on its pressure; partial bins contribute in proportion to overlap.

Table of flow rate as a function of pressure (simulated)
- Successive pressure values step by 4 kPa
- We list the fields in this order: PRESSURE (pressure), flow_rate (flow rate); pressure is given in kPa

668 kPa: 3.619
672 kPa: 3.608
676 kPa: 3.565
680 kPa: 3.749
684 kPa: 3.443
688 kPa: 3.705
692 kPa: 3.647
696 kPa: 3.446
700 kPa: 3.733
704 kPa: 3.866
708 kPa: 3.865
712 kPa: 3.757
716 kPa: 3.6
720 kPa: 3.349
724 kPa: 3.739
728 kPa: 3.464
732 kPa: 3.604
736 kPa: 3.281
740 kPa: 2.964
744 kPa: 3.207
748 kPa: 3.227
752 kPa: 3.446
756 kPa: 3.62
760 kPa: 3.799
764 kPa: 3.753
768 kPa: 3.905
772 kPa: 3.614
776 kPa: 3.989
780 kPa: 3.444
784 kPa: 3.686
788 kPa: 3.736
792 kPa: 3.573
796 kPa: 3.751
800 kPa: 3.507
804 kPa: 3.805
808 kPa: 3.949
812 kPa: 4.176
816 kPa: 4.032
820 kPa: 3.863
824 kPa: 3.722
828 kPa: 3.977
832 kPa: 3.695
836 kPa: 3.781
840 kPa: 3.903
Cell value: 2.3 kPa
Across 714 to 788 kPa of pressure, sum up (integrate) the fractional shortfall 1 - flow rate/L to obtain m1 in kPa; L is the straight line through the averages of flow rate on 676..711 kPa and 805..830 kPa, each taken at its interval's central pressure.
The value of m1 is 5.1 kPa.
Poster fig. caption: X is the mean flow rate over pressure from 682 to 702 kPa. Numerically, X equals 3.59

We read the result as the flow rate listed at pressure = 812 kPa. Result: 4.176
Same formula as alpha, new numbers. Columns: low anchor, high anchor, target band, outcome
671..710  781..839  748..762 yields 0.6 kPa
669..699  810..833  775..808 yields 1.3 kPa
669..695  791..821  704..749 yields 2.6 kPa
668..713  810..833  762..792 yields 0.9 kPa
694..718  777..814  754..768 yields -0.1 kPa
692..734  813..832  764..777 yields -0.1 kPa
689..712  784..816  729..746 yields 2.1 kPa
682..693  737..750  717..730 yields -0.9 kPa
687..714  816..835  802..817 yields -0.7 kPa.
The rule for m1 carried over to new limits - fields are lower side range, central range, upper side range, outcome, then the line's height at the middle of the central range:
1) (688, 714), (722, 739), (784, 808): 1.0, 3.71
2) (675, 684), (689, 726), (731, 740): -2.1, 3.47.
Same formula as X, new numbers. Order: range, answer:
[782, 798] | 3.69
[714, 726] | 3.56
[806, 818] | 4.05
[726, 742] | 3.33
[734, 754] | 3.23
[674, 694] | 3.62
